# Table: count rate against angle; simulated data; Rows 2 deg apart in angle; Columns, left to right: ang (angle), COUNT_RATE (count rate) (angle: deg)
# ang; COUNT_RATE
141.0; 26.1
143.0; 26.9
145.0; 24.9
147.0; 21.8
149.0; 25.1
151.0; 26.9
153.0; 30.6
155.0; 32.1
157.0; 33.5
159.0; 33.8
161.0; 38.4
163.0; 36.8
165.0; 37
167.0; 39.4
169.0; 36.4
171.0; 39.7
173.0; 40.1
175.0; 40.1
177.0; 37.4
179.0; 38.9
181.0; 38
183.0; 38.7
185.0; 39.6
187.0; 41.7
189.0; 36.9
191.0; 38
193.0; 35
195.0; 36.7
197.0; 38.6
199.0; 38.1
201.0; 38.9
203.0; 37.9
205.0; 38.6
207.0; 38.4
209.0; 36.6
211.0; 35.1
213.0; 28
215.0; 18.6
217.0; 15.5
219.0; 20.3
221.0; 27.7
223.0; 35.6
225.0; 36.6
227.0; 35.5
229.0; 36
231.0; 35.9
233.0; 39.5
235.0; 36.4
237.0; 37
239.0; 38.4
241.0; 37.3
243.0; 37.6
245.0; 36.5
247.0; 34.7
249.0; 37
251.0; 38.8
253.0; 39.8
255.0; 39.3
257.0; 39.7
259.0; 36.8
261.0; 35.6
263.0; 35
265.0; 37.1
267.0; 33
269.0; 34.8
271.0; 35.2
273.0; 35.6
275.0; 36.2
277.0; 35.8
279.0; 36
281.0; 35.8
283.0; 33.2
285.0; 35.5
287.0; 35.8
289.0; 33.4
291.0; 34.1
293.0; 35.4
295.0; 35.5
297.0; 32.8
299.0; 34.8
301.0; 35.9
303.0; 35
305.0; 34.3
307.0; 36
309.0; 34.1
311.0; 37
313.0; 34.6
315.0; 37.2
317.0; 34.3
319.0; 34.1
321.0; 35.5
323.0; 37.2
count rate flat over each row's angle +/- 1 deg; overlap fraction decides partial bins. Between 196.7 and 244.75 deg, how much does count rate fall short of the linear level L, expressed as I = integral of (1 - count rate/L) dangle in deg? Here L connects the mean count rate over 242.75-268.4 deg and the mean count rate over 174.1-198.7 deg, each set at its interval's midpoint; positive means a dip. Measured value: 4.54 deg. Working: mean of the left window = 38.3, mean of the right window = 36.9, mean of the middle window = 34.1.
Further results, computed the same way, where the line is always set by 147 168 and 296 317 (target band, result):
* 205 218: 1.61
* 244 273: -1.90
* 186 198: -1.61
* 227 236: -0.75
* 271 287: -0.35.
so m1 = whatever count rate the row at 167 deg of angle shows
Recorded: 39.4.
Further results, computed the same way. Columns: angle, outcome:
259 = 36.8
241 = 37.3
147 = 21.8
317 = 34.3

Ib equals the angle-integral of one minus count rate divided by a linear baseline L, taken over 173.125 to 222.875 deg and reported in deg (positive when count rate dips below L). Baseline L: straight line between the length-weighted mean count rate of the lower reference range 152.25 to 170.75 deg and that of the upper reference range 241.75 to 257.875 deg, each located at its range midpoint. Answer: 2.2 deg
